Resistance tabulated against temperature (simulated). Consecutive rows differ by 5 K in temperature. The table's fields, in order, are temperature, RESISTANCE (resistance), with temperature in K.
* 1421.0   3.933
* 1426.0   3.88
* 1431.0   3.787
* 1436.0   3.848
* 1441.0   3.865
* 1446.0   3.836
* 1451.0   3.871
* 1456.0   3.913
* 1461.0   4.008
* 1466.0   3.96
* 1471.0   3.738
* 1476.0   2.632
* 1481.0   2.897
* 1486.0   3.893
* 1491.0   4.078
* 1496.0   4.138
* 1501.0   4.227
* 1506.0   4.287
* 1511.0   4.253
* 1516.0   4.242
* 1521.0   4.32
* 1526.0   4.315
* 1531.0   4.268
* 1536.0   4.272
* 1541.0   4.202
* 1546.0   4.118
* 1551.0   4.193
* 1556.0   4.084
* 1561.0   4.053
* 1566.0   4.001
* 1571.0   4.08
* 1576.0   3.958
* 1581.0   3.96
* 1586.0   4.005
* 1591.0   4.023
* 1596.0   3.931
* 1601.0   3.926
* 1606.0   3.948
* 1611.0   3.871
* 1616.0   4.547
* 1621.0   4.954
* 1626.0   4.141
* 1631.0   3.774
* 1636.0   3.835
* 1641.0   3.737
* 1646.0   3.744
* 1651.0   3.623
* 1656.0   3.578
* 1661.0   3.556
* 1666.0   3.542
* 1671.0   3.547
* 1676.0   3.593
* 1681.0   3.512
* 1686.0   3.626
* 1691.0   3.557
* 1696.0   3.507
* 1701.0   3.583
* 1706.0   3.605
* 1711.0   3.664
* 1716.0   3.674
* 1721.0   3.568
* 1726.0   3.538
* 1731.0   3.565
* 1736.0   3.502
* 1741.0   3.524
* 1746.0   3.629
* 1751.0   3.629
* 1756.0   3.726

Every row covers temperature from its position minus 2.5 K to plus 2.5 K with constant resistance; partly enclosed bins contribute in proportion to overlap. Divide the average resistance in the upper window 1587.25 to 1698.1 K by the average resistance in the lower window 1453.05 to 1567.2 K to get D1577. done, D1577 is 0.96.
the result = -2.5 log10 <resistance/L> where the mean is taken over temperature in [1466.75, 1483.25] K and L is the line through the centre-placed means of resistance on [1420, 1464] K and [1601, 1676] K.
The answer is 0.21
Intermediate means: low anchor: 3.88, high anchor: 3.88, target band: 3.18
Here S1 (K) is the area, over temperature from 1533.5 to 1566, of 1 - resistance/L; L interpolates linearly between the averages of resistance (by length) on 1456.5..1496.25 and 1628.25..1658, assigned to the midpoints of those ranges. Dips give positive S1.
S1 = -4.0 K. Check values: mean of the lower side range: 3.65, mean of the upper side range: 3.72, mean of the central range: 4.14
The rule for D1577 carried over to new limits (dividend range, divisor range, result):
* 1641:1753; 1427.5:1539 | 0.91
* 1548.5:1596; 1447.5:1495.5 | 1.09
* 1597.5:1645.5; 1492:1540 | 0.96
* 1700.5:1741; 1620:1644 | 0.89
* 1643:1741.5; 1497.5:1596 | 0.86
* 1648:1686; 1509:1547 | 0.84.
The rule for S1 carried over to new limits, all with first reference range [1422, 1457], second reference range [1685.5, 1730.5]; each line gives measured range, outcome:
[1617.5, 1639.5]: -3.02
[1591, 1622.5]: -4.00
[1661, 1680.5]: 0.38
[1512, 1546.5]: -4.47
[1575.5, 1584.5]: -0.60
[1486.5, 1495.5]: -0.58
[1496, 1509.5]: -1.57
